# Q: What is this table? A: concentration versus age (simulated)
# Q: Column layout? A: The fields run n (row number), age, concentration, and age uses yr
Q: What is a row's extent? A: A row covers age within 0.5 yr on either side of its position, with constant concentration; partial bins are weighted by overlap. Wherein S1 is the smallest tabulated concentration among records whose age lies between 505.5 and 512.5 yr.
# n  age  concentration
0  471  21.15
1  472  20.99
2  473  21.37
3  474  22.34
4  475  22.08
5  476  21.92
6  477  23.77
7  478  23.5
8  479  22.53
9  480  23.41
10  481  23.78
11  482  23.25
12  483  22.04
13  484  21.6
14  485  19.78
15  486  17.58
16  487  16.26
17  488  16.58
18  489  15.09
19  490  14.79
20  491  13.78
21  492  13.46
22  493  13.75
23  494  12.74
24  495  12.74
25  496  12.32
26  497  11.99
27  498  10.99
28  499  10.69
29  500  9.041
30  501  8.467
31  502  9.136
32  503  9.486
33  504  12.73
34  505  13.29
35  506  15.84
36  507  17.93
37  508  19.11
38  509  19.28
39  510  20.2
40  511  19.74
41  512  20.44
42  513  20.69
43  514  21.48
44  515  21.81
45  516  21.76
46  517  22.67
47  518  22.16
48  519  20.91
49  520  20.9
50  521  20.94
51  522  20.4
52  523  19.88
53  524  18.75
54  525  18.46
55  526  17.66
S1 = 15.84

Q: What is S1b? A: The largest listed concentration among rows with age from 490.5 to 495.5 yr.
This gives 13.78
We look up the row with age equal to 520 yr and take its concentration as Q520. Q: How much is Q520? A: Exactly 20.9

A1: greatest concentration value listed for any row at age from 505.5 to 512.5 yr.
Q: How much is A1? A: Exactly 20.44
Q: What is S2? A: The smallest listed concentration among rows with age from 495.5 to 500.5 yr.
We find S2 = 9.041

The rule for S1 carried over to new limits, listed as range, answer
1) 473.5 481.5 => 21.92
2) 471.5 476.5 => 20.99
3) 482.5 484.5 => 21.6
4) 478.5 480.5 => 22.53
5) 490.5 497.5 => 11.99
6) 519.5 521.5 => 20.9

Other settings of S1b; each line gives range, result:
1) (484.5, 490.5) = 19.78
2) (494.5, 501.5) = 12.74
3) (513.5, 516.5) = 21.81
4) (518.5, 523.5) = 20.94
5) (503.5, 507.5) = 17.93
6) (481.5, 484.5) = 23.25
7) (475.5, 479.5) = 23.77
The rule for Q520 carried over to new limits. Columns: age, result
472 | 20.99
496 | 12.32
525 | 18.46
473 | 21.37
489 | 15.09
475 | 22.08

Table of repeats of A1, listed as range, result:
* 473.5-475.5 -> 22.34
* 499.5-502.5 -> 9.136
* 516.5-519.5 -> 22.67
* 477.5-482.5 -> 23.78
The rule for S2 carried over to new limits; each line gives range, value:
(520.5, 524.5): 18.75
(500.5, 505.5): 8.467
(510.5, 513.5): 19.74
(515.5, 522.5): 20.4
